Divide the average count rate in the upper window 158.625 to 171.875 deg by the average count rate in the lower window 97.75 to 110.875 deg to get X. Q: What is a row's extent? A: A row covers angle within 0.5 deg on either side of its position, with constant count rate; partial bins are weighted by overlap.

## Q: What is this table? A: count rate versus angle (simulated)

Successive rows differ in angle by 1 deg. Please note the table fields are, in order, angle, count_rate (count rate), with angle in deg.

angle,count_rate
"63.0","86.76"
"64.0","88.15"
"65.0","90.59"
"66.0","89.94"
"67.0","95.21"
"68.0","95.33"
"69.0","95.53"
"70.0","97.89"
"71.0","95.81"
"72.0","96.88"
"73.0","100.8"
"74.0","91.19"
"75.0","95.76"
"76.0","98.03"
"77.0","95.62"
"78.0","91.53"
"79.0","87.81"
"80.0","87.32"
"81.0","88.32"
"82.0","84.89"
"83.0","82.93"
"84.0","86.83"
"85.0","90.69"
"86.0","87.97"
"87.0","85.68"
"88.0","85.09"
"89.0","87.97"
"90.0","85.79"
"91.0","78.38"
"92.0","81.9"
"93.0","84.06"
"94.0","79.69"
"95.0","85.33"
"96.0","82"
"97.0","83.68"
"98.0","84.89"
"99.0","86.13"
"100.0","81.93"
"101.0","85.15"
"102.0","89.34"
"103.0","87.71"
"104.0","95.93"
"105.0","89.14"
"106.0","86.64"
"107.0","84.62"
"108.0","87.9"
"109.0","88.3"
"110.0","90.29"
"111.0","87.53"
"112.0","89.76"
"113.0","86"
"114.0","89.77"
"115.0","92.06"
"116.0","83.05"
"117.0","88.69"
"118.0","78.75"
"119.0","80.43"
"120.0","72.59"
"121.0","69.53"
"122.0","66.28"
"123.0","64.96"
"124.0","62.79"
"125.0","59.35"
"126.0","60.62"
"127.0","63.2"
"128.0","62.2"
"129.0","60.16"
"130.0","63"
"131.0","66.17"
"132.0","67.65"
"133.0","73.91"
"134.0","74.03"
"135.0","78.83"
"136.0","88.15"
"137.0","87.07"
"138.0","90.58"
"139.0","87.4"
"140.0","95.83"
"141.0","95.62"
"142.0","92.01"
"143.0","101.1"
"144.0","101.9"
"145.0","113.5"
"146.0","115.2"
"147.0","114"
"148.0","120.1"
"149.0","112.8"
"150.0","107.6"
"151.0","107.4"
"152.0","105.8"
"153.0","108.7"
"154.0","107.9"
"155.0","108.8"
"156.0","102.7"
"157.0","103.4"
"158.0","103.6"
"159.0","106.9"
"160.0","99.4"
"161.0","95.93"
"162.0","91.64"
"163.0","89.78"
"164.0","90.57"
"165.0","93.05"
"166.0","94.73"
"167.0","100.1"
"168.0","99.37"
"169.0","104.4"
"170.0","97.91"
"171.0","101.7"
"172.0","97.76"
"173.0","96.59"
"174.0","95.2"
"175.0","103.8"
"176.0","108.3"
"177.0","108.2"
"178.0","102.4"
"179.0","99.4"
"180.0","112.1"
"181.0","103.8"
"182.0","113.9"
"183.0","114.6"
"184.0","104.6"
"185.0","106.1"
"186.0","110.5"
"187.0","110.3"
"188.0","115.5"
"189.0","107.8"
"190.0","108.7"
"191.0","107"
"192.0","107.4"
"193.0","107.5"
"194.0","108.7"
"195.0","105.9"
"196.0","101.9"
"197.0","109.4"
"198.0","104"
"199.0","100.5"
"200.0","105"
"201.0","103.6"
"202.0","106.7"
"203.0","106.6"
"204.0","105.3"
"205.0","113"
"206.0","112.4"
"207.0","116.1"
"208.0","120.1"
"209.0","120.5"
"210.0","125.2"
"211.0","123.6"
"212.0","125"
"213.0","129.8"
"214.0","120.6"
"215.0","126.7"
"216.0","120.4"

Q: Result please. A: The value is 1.1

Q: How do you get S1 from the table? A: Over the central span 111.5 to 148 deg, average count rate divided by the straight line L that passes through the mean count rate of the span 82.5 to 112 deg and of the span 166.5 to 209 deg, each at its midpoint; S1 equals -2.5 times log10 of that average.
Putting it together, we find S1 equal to 0.14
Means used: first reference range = 86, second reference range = 106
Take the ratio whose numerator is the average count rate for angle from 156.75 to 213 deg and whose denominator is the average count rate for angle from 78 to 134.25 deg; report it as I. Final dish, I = 1.31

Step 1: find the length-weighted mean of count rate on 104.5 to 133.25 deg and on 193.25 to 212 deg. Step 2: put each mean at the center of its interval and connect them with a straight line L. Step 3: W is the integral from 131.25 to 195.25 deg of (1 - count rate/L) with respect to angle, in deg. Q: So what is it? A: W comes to -4.6 deg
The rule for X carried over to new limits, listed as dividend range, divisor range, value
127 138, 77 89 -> 0.83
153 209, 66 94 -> 1.16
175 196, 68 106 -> 1.22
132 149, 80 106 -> 1.11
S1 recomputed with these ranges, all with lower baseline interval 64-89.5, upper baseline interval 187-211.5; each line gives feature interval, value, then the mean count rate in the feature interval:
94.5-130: 0.21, 79.9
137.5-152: -0.02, 104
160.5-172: 0.09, 96.4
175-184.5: 0.00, 107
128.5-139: 0.31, 75.5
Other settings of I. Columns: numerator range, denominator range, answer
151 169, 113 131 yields 1.40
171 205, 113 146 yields 1.33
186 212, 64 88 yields 1.20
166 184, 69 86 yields 1.12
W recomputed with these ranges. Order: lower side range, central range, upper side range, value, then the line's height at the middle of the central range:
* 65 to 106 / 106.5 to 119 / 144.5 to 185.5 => 0.9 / 94.1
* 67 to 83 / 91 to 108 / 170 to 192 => 1.9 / 96.2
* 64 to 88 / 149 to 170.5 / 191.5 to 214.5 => 0.8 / 105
